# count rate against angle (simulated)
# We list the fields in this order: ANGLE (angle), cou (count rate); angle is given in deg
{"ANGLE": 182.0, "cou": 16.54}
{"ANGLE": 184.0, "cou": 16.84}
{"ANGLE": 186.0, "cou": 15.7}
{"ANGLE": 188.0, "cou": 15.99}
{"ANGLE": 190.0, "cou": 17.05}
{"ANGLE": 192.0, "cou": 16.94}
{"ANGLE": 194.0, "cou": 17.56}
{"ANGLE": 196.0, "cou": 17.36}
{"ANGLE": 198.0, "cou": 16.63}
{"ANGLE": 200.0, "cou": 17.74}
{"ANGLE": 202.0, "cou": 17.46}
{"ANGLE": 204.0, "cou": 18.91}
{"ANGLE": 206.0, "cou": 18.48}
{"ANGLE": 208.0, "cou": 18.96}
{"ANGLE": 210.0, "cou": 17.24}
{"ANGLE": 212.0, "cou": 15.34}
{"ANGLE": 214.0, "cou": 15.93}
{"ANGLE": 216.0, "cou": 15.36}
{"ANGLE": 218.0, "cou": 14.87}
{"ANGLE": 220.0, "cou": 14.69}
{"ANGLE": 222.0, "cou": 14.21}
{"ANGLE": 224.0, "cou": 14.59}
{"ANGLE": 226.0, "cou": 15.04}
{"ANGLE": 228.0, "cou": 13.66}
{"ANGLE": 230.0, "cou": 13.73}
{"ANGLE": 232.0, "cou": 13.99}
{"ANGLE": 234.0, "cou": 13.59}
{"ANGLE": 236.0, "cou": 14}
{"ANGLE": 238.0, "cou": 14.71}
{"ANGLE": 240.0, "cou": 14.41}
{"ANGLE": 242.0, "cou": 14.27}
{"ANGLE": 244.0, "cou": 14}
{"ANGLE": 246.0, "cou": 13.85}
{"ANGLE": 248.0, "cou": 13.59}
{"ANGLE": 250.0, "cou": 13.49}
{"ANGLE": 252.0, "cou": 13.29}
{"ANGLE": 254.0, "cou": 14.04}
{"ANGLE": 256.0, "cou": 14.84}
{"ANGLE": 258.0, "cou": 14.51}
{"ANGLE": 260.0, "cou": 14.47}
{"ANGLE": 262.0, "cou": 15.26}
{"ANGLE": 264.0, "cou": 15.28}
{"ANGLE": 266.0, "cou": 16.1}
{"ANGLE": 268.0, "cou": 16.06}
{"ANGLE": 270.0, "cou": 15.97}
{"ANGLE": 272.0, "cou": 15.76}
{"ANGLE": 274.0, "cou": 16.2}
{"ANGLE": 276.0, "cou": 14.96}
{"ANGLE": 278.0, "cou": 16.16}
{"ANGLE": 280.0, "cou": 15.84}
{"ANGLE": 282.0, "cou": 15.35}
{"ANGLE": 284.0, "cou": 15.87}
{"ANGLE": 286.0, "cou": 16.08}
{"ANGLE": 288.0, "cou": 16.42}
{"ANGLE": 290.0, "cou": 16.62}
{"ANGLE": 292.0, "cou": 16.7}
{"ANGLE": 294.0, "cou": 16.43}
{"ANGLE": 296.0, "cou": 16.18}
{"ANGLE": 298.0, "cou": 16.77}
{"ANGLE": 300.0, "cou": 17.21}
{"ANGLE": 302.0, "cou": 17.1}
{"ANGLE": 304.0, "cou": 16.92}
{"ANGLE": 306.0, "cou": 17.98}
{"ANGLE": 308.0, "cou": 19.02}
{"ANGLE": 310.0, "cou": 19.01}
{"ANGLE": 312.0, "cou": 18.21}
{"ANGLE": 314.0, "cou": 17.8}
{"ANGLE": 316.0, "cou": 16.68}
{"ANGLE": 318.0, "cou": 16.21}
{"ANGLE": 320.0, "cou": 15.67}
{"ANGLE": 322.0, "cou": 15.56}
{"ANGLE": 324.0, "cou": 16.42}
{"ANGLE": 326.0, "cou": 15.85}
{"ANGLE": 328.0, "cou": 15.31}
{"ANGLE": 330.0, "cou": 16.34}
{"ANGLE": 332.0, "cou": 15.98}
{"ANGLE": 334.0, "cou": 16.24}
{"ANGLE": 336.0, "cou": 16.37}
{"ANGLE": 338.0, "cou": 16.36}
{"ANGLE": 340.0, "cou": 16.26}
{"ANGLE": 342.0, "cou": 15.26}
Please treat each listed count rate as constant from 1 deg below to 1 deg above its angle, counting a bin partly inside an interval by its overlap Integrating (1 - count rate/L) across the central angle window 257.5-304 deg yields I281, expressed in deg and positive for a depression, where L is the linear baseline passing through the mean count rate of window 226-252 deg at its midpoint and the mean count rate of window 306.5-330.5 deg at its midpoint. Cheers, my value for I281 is -1.54 deg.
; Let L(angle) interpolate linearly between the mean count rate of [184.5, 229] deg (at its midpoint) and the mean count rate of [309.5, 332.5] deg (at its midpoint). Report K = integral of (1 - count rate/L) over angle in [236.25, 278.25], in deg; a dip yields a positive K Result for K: 4.2 deg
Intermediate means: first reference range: 16.4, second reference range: 16.5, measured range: 14.8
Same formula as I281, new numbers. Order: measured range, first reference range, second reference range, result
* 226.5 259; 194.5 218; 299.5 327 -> 5.9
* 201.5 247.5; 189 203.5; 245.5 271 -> 2.6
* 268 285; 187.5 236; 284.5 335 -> 0.7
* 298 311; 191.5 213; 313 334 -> -1.1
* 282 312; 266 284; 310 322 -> -1.0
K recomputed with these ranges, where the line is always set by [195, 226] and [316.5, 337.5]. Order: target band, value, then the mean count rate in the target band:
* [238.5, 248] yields 1.30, 14.1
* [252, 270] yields 1.39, 15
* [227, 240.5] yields 1.96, 14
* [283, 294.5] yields -0.13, 16.3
